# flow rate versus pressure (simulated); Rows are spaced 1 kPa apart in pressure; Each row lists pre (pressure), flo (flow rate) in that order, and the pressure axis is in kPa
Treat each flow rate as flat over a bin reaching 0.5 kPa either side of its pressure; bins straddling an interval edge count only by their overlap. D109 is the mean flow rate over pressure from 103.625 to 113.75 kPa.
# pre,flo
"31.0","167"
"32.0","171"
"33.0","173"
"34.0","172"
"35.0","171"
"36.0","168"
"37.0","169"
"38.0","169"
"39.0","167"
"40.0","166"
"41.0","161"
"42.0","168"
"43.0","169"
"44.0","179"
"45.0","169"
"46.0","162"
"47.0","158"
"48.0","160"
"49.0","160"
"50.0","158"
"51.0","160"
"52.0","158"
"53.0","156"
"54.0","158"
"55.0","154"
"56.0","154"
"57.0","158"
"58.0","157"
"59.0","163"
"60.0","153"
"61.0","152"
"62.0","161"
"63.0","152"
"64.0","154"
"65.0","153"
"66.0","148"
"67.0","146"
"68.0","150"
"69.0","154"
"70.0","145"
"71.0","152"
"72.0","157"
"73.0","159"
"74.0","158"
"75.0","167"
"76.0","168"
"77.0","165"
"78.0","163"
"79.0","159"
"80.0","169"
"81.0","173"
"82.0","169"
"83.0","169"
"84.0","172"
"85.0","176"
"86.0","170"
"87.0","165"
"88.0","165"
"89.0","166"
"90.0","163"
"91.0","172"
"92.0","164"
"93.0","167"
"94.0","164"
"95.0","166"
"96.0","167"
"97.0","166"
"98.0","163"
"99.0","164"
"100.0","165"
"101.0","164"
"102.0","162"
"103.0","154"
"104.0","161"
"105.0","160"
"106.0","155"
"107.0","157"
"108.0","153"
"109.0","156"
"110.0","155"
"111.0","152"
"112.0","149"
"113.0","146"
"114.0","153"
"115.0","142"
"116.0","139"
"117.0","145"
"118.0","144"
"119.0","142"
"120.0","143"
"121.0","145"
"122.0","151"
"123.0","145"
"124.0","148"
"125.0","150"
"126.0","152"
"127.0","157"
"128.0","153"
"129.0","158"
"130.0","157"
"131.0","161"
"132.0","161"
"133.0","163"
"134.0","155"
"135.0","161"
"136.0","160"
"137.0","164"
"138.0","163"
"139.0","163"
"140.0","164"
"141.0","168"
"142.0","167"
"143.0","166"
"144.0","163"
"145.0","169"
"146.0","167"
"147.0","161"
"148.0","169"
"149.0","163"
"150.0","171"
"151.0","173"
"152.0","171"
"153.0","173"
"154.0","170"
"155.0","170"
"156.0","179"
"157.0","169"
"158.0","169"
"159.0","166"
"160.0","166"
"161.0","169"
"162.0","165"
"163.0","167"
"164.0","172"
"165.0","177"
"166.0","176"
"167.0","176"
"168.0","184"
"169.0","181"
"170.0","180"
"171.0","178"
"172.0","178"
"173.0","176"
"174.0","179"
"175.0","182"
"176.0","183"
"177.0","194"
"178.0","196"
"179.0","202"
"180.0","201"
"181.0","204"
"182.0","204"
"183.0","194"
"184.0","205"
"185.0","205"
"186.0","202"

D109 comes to 154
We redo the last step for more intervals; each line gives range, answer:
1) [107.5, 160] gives 159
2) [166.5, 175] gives 179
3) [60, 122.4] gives 158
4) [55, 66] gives 155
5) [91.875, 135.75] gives 155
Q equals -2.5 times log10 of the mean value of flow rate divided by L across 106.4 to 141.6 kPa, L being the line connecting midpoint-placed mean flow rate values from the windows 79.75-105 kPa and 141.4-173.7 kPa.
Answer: 0.10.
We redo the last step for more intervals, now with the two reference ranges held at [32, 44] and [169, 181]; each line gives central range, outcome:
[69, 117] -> 0.10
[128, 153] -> 0.11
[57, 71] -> 0.13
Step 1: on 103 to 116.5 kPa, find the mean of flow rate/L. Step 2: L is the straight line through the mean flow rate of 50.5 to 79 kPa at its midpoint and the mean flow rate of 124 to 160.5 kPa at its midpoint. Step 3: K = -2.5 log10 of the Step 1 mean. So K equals 0.06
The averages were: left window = 156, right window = 164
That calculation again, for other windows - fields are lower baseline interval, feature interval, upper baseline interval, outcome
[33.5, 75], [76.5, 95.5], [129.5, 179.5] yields -0.026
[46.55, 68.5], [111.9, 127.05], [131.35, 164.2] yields 0.116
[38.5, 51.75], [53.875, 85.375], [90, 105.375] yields 0.035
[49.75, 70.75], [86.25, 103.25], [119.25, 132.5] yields -0.079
